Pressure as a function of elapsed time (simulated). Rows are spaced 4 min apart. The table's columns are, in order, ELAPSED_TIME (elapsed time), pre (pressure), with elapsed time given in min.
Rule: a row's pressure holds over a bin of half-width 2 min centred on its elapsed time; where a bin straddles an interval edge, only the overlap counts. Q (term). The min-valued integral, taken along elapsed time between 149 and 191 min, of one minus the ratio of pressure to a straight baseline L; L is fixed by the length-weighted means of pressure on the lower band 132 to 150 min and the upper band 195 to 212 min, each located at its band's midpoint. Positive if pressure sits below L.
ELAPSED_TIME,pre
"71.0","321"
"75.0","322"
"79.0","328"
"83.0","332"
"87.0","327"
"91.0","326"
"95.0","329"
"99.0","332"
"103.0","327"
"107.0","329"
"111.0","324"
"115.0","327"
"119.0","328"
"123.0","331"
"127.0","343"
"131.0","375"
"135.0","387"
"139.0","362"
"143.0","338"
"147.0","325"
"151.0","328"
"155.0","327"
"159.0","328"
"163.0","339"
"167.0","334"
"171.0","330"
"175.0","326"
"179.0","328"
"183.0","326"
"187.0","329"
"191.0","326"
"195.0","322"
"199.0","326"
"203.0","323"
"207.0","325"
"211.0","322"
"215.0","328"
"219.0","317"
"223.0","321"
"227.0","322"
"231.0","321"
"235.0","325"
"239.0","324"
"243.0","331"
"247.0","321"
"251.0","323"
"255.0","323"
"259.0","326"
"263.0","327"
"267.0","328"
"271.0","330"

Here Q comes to 1.2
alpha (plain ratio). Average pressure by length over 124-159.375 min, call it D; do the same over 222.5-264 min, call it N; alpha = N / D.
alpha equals 0.9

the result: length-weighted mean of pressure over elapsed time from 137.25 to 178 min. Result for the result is 333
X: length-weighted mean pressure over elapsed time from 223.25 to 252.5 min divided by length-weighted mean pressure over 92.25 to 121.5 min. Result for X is 0.99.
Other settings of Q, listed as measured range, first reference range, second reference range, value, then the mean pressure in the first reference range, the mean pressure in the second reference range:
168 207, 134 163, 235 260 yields 0.9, 340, 325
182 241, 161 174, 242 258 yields 0.9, 334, 324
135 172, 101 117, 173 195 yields -1.2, 327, 327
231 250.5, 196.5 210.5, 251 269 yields 0.0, 324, 326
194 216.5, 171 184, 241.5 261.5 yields 0.1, 327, 325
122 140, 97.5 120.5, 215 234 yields -1.9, 328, 321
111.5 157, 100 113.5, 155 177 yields -1.8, 327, 331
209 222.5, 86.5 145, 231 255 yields 0.2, 339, 324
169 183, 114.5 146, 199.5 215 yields 0.3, 349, 324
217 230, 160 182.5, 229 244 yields 0.2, 331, 325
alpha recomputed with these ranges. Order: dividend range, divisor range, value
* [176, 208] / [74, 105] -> 0.99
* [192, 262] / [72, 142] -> 0.96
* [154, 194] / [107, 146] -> 0.95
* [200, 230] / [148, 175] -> 0.98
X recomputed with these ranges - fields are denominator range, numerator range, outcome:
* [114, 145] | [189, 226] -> 0.92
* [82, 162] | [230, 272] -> 0.97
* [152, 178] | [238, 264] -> 0.98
